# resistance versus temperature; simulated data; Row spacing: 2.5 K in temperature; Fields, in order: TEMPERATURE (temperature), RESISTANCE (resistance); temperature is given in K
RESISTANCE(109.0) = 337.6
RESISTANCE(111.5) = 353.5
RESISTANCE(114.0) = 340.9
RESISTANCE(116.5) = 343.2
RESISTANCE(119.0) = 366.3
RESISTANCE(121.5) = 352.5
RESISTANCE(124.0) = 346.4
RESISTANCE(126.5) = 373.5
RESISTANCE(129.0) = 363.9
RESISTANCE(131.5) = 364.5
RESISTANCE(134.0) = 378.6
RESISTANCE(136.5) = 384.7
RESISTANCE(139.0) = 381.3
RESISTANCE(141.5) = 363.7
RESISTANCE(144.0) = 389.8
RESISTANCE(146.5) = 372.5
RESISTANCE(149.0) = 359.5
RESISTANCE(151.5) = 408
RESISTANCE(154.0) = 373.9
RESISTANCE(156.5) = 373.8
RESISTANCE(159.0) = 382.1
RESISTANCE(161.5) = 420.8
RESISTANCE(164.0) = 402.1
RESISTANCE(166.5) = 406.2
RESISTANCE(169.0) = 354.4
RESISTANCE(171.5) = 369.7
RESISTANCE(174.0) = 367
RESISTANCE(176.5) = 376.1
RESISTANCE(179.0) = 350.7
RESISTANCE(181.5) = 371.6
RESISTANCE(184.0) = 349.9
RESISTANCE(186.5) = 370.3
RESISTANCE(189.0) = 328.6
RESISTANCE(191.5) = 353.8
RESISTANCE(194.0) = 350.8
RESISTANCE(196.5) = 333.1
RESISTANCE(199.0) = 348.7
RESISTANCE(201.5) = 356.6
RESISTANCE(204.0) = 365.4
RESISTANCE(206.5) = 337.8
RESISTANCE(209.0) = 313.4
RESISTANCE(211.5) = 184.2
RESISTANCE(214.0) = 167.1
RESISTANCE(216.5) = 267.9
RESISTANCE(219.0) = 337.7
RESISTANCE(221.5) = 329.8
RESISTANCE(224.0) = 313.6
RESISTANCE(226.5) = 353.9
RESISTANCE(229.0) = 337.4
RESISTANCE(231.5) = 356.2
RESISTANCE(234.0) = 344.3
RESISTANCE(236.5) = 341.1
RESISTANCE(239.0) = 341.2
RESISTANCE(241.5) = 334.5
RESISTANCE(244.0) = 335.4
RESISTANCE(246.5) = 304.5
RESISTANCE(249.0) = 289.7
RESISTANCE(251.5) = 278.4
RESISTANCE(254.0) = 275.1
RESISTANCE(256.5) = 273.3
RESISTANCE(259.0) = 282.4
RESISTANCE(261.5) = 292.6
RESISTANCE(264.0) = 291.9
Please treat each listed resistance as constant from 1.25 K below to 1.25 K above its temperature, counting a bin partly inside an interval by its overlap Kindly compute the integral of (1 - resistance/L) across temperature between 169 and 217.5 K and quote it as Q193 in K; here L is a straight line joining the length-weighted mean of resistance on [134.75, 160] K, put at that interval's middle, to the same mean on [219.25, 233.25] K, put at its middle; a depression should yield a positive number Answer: 3.5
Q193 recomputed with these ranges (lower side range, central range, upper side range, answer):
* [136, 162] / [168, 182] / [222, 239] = 0.1 K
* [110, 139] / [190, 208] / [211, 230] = -2.5 K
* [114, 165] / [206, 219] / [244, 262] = 2.5 K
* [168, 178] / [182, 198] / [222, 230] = 0.3 K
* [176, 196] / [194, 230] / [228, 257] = 2.8 K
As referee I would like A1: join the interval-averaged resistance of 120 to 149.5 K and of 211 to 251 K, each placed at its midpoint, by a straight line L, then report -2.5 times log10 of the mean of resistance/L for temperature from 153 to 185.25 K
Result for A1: -0.08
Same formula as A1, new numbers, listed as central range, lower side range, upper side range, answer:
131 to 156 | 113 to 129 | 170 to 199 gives -0.067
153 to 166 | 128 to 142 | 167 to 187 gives -0.066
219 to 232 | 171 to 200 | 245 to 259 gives -0.081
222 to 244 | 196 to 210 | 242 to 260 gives -0.093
